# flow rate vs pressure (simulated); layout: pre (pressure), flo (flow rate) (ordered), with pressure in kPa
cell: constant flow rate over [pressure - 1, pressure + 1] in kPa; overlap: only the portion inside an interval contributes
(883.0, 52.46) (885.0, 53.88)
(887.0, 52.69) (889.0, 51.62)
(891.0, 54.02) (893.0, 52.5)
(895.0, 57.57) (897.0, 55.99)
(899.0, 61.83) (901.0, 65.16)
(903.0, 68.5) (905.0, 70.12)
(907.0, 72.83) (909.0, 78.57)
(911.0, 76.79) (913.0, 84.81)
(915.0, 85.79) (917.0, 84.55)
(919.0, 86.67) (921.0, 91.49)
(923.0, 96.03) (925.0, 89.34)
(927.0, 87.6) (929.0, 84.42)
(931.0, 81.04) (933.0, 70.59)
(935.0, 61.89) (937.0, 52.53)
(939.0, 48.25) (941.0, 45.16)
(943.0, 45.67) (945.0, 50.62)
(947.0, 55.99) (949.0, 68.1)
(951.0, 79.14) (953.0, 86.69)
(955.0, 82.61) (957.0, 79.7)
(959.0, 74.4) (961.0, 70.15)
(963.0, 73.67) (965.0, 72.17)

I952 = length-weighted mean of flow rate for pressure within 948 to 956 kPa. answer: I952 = 79.1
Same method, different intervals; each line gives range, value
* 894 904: 61.8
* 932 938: 61.7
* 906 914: 78.2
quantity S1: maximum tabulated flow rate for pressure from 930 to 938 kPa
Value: 81.04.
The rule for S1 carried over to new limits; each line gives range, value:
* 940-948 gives 55.99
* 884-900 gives 61.83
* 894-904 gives 68.5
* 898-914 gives 84.81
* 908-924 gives 96.03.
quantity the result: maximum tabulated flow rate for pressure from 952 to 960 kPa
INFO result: 86.69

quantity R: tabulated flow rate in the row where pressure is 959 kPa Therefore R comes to 74.4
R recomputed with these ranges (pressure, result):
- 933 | 70.59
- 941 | 45.16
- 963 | 73.67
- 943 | 45.67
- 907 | 72.83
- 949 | 68.1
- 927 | 87.6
